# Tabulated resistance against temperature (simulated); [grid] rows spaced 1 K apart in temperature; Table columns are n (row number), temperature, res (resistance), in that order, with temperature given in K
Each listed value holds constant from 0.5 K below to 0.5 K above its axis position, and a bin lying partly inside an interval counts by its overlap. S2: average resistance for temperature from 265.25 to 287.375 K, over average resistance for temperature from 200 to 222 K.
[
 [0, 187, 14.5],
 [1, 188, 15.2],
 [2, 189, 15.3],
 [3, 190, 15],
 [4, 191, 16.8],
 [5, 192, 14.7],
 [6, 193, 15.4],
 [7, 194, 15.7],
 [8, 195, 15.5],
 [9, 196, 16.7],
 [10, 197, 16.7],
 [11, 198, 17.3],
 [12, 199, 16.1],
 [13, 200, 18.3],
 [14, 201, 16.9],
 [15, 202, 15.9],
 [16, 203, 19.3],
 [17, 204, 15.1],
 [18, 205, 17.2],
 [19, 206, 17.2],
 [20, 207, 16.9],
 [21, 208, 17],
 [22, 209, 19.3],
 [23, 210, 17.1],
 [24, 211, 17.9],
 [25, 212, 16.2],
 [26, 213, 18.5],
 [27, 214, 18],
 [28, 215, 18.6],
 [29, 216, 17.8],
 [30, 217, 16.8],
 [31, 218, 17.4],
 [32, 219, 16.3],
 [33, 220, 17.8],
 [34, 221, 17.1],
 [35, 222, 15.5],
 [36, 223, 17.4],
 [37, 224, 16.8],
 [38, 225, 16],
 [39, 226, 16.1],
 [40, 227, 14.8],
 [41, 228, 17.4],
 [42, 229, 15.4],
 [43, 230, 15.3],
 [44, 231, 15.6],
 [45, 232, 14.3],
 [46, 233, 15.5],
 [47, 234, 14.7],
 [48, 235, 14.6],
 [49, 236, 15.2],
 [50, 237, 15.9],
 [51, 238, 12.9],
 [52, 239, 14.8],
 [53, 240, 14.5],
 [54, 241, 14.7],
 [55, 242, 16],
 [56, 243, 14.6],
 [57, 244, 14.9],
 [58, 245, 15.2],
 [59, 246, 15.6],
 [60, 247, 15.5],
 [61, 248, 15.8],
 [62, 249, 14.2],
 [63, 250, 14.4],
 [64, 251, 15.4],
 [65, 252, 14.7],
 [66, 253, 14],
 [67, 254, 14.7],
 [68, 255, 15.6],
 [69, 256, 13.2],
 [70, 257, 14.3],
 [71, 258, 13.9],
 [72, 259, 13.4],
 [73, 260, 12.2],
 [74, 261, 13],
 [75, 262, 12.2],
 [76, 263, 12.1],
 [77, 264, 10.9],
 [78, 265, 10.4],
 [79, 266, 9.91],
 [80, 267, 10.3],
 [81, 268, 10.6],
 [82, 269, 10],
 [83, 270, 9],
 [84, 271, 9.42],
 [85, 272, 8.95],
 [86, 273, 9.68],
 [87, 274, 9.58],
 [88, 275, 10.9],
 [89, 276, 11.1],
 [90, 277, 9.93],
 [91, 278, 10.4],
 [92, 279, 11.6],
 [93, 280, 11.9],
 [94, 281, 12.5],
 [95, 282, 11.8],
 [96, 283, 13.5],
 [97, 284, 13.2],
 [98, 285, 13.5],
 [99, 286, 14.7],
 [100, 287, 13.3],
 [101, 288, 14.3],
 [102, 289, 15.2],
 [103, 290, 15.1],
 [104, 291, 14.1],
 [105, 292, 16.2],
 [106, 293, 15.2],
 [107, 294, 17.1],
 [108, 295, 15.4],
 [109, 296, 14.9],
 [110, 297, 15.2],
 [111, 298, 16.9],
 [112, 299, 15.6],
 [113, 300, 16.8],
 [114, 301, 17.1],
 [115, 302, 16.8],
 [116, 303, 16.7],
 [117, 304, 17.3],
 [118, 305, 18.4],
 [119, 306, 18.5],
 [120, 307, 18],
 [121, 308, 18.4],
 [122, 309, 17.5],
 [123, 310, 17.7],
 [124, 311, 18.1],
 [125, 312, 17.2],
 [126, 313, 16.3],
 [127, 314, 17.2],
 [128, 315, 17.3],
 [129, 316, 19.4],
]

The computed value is 0.64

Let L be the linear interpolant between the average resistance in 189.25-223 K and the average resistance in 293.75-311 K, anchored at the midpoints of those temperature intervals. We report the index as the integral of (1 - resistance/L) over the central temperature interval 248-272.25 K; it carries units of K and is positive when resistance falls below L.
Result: 6.4 K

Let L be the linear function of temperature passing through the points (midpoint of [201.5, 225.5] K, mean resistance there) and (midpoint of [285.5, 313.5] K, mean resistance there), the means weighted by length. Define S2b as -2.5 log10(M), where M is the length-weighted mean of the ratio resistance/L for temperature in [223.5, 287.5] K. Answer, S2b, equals 0.25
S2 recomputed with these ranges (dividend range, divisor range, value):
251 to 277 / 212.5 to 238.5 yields 0.73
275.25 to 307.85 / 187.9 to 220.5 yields 0.88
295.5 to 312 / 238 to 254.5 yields 1.15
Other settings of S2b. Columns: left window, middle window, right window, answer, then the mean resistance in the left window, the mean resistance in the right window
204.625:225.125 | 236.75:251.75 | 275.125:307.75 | 0.10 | 17.3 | 14.7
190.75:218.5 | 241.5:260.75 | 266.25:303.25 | 0.01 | 17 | 13.2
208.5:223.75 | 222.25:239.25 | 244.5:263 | 0.05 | 17.4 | 14.2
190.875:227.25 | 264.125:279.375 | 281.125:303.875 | 0.47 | 16.9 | 15.1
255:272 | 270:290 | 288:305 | 0.17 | 11.6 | 16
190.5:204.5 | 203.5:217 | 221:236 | -0.08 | 16.5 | 15.7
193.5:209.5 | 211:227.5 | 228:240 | -0.07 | 16.9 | 15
